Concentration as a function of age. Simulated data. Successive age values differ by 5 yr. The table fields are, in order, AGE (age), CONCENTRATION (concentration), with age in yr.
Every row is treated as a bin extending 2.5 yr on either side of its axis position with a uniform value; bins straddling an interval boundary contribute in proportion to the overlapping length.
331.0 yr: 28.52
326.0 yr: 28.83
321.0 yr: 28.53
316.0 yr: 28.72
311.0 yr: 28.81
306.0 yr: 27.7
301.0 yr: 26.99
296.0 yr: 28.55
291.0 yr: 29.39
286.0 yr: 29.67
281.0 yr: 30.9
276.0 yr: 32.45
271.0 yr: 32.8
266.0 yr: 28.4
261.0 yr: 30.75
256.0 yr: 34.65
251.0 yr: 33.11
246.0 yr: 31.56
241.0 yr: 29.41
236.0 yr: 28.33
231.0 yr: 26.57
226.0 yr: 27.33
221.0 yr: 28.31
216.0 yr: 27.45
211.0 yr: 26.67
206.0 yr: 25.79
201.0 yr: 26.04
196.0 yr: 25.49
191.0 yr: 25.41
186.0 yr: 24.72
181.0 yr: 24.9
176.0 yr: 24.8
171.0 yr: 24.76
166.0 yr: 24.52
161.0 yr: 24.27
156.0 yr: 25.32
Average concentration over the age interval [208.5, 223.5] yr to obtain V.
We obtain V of 27.5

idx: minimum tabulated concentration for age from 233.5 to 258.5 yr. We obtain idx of 28.33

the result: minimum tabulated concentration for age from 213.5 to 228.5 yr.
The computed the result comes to 27.33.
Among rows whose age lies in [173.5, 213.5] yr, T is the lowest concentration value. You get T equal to 24.72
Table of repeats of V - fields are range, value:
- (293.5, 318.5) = 28.2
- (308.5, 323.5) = 28.7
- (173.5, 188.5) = 24.8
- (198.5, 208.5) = 25.9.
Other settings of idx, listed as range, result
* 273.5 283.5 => 30.9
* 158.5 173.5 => 24.27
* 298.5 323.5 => 26.99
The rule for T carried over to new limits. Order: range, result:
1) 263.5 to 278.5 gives 28.4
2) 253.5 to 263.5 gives 30.75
